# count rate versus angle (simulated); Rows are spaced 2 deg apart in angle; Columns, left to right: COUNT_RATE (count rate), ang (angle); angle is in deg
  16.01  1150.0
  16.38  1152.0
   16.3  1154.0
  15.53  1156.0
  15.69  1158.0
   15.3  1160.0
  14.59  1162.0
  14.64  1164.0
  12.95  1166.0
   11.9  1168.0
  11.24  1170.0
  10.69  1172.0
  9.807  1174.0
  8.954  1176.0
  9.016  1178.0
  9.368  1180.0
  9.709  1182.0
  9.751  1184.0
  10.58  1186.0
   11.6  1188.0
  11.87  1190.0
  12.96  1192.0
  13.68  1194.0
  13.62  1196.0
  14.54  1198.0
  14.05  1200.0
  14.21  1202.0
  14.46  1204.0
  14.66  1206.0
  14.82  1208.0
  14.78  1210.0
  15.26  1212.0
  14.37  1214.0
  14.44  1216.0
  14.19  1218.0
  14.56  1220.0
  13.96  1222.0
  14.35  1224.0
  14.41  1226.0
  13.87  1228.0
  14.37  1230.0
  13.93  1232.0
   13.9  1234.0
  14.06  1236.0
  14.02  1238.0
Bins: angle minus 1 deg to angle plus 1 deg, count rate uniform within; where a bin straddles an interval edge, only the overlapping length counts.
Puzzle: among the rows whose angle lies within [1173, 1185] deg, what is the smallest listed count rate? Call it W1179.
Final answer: 8.954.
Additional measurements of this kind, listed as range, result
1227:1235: 13.87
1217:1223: 13.96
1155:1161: 15.3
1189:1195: 11.87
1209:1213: 14.78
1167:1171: 11.24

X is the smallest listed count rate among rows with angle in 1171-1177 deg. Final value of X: 8.954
